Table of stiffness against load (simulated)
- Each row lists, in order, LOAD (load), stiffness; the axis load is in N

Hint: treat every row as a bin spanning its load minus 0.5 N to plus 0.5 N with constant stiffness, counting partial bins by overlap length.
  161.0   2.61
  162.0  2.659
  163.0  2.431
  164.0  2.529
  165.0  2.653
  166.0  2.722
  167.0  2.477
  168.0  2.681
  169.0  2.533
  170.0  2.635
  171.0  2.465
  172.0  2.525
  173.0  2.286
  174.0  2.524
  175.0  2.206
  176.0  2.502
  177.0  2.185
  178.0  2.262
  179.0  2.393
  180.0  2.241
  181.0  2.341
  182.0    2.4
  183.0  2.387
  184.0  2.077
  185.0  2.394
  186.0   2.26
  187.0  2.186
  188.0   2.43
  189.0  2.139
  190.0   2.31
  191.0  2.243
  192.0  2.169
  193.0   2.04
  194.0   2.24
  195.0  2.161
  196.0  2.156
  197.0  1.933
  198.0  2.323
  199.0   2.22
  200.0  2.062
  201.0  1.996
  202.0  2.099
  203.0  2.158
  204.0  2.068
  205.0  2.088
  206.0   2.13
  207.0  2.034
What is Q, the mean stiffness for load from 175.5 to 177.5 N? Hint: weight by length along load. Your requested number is 2.34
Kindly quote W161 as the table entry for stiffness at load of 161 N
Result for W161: 2.61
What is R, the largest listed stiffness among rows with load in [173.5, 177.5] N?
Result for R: 2.524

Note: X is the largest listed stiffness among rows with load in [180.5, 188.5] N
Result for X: 2.43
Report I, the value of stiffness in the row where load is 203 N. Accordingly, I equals 2.158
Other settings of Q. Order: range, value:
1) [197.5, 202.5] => 2.14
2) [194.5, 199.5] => 2.16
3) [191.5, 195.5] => 2.15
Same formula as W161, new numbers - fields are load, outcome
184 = 2.077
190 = 2.31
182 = 2.4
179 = 2.393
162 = 2.659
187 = 2.186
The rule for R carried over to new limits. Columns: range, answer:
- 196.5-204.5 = 2.323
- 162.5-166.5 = 2.722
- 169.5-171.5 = 2.635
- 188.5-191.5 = 2.31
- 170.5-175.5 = 2.525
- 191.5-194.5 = 2.24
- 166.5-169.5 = 2.681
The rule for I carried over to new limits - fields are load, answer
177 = 2.185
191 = 2.243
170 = 2.635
